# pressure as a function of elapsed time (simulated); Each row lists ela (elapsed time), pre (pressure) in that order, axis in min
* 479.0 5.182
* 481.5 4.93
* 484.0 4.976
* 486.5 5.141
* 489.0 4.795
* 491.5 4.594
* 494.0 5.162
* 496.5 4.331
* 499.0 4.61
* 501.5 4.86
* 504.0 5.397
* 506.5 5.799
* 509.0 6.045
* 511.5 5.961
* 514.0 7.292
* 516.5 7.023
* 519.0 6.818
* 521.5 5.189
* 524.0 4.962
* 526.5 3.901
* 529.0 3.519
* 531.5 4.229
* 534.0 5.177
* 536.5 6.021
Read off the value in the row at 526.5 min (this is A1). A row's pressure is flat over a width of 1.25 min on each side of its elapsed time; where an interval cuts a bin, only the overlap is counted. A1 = 3.901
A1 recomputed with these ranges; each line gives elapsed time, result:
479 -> 5.182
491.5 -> 4.594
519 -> 6.818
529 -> 3.519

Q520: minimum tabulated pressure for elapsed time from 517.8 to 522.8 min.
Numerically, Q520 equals 5.189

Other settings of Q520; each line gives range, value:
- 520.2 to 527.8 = 3.901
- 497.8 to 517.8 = 4.61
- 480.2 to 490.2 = 4.795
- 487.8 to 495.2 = 4.594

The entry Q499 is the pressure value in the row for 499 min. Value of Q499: 4.61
